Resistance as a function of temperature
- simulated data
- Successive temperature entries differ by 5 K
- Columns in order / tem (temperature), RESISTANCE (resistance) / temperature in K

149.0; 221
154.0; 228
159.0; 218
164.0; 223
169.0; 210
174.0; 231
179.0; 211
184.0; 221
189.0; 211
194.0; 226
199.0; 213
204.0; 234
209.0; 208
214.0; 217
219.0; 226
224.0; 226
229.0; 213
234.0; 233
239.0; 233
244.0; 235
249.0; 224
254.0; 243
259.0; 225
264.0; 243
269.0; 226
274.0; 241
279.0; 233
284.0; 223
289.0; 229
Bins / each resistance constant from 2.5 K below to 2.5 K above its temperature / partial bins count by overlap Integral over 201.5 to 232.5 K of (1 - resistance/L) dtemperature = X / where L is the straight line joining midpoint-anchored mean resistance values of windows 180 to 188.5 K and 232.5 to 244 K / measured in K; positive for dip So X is 0.8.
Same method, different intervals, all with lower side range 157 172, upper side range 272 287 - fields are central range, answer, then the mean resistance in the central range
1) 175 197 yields 0.20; 218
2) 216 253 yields -0.22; 228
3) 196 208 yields 0.03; 222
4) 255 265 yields -0.20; 234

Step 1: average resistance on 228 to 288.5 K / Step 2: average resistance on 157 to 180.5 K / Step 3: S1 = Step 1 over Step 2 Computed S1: 1.06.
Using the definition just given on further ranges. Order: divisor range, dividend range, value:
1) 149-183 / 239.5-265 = 1.06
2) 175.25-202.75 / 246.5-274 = 1.07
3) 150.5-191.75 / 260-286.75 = 1.06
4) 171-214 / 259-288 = 1.06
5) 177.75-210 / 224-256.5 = 1.05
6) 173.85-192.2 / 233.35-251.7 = 1.06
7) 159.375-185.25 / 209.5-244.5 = 1.03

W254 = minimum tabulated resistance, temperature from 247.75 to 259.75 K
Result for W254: 224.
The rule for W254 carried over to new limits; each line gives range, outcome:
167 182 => 210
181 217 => 208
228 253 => 213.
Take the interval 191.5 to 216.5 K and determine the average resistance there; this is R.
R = 220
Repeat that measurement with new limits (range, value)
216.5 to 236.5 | 224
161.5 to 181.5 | 219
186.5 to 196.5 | 218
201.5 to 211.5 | 221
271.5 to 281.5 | 237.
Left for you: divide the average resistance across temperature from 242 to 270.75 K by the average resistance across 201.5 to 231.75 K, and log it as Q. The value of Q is 1.1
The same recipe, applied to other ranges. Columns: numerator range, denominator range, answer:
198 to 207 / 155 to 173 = 1.02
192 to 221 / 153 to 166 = 0.99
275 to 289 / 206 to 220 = 1.06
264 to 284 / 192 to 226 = 1.05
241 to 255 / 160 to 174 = 1.06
